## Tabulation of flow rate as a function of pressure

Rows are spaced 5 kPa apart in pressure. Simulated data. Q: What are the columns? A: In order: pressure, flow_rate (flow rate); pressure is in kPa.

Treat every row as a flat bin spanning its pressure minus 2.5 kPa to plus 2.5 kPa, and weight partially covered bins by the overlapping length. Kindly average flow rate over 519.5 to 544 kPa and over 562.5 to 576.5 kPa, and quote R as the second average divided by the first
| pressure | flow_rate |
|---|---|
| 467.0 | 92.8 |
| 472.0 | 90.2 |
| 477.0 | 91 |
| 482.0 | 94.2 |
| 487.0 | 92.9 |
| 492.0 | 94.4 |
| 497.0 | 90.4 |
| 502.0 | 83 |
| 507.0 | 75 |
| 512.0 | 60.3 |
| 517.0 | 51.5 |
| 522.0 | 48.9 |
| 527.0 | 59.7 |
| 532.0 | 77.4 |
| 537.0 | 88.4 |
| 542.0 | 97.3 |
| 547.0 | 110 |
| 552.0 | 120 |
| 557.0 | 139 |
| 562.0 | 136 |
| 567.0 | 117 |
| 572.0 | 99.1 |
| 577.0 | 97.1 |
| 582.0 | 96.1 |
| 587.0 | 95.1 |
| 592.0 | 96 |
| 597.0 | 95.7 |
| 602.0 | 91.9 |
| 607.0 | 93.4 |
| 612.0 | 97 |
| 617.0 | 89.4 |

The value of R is 1.50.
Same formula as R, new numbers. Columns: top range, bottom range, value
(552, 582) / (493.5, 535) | 1.68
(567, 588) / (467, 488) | 1.08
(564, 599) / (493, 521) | 1.39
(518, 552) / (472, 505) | 0.90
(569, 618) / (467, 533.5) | 1.22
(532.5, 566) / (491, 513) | 1.39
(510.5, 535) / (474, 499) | 0.65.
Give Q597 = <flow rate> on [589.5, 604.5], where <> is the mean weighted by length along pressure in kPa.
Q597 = 94.5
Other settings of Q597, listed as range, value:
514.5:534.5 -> 59.4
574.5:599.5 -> 96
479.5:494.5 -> 93.8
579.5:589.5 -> 95.6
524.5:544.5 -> 80.7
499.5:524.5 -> 63.7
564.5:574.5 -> 108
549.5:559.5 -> 130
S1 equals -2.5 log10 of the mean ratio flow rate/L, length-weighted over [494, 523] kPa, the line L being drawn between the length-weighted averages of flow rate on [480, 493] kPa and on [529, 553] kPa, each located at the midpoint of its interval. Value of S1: 0.33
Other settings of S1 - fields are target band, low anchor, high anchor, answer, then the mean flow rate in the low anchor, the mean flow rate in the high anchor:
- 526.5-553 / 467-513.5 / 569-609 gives -0.019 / 86.6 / 95.8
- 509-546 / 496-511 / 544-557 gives 0.386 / 79.8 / 119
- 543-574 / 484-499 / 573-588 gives -0.242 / 92.7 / 96.5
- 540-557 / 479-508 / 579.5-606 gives -0.228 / 89.1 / 94.9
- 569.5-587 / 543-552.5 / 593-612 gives 0.050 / 111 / 94.3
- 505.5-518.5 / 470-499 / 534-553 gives 0.480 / 92.2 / 102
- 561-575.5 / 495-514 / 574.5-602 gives -0.244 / 77.3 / 95.6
